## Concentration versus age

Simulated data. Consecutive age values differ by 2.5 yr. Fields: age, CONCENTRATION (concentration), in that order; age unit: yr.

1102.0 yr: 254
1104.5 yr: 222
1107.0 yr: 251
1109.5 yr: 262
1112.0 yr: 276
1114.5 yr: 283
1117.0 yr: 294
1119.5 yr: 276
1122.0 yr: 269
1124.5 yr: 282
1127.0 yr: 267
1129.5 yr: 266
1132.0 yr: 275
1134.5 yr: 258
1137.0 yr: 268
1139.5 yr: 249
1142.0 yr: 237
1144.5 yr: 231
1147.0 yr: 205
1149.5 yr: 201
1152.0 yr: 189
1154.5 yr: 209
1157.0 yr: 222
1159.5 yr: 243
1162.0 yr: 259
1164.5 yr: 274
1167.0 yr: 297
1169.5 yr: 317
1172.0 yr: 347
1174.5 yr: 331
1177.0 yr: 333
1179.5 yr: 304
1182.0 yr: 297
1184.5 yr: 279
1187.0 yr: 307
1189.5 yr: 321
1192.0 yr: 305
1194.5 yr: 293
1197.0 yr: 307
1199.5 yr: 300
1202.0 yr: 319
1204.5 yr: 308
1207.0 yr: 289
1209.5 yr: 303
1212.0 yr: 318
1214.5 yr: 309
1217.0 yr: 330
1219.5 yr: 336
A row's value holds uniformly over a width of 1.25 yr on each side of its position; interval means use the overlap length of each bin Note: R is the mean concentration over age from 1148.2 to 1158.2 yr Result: 205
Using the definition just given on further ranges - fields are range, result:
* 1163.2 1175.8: 313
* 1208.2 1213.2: 310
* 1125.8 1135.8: 267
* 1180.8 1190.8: 301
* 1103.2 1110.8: 245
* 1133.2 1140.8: 258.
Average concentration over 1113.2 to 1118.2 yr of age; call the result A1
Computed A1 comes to 288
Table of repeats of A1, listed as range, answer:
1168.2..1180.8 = 326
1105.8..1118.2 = 273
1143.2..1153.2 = 207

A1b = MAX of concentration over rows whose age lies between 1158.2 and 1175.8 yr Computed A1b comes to 347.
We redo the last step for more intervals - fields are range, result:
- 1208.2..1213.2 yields 318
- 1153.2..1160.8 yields 243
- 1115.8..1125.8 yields 294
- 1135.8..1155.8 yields 268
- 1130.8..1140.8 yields 275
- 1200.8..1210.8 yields 319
